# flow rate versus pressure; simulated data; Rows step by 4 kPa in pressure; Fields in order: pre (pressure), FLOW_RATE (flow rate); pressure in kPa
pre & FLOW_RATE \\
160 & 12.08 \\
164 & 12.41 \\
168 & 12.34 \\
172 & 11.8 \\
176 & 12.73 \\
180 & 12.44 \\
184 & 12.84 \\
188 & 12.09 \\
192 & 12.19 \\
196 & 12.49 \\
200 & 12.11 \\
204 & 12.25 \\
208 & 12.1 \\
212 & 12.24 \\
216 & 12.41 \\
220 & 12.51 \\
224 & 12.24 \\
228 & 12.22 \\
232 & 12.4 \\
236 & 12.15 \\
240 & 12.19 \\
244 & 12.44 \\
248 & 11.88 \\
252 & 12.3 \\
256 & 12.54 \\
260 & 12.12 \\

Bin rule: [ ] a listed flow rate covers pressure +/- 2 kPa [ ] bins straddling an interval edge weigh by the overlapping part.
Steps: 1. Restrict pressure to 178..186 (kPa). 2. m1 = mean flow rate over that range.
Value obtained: 12.6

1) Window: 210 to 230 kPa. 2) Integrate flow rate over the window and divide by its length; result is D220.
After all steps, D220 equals 12.3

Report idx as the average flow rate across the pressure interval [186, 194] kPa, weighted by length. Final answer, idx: 12.1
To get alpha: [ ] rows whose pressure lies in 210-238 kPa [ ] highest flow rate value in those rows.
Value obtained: 12.51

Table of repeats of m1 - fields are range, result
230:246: 12.3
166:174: 12.1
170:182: 12.3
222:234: 12.3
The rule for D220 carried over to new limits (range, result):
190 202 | 12.3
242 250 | 12.2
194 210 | 12.2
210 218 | 12.3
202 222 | 12.3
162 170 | 12.4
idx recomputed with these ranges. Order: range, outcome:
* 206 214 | 12.2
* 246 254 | 12.1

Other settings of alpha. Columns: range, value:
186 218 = 12.49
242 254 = 12.44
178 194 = 12.84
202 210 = 12.25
